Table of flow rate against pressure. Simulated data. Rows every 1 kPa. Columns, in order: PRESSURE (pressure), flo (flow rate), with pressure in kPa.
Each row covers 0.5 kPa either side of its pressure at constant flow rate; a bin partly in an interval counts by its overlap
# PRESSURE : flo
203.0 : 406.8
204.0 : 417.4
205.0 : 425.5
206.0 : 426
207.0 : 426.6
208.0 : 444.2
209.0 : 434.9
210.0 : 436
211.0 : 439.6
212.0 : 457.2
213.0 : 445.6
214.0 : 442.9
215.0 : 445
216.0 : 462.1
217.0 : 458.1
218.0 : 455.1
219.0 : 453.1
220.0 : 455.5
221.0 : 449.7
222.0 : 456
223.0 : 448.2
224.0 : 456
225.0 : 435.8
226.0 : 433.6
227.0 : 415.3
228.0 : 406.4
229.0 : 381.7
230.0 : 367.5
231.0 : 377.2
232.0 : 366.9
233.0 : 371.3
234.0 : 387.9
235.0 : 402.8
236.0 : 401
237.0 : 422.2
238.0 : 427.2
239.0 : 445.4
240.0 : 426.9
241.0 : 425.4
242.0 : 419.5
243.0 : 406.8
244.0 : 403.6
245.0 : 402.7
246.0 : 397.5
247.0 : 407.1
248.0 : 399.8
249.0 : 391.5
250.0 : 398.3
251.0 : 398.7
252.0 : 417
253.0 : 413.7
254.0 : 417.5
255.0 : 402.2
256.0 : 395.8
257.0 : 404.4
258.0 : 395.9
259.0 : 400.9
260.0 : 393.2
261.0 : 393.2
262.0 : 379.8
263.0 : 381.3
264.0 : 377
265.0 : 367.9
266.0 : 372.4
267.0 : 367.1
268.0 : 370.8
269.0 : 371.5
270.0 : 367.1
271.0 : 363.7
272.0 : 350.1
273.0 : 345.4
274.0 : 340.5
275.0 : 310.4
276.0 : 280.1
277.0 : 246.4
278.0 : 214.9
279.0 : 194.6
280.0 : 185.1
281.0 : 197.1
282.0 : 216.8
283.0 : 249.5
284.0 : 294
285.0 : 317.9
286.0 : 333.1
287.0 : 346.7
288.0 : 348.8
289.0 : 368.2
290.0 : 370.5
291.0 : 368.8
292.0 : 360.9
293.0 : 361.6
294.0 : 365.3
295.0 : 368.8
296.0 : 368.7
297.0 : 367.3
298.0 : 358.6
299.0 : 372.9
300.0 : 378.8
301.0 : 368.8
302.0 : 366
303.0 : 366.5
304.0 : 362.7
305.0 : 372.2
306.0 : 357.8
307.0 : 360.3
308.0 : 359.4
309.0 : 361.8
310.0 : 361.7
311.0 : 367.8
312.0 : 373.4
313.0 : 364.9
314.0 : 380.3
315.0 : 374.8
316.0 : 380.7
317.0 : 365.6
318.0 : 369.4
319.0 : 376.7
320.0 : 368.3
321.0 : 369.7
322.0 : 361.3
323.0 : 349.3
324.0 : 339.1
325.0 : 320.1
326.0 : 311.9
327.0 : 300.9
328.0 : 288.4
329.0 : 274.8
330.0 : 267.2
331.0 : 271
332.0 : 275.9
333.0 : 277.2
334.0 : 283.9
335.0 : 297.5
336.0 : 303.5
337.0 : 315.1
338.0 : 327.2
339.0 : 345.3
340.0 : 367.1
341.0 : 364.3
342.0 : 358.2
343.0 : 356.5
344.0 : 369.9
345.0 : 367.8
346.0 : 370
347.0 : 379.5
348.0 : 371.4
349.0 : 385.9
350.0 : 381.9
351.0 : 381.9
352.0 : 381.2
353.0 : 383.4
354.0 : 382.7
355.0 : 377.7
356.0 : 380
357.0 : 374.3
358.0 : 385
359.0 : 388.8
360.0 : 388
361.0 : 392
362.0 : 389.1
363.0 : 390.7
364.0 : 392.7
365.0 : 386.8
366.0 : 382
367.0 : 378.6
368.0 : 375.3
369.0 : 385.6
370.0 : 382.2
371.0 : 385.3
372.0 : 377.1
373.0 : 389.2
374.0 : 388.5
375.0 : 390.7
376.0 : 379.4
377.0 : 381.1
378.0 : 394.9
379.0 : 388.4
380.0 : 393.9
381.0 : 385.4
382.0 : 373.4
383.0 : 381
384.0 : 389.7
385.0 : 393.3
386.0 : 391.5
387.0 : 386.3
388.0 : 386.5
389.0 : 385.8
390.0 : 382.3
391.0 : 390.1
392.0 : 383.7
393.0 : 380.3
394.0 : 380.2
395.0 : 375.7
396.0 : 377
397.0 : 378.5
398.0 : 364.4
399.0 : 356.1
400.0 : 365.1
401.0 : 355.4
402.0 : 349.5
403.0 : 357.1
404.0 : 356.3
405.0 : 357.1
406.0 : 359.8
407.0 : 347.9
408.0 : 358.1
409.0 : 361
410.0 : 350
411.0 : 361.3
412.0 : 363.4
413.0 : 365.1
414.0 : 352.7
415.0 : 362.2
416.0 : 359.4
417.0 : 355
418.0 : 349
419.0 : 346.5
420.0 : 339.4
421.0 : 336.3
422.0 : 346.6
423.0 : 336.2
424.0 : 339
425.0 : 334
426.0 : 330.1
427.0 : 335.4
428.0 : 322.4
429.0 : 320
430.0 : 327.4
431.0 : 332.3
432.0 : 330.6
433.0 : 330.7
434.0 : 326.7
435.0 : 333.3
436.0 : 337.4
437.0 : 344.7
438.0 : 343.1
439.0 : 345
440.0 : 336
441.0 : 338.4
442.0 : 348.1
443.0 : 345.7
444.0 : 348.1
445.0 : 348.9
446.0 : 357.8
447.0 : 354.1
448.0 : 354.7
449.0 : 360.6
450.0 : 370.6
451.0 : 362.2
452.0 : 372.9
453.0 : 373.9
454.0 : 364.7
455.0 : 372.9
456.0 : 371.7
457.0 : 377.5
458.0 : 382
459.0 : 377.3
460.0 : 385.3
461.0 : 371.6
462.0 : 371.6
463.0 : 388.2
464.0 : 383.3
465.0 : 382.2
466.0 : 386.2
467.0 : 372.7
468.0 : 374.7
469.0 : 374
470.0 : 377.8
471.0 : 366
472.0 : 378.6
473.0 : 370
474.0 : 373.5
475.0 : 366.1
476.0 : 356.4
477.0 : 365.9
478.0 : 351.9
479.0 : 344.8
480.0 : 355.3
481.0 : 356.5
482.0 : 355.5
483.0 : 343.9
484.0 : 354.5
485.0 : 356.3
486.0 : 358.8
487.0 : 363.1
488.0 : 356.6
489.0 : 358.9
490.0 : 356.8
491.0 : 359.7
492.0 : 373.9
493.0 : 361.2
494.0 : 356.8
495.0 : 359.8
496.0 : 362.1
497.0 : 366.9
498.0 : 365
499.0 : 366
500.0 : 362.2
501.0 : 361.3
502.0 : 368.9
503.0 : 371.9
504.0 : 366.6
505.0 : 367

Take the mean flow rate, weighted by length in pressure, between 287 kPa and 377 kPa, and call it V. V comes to 360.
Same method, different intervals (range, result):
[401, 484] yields 356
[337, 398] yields 380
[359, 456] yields 364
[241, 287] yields 353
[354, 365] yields 386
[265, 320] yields 341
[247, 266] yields 396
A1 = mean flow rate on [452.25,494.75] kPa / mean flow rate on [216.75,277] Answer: 0.92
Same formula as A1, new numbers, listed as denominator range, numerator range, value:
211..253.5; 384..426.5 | 0.86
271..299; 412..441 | 1.08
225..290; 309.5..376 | 0.98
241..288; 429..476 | 1.02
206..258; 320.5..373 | 0.84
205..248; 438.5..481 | 0.86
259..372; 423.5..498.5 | 1.02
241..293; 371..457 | 1.02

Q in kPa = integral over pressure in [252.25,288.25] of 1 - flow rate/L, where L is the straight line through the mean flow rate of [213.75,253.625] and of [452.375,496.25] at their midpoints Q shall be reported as 6.5 kPa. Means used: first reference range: 418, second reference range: 367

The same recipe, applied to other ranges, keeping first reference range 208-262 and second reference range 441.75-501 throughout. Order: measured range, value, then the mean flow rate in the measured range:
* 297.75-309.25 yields 1.1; 366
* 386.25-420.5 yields 1.4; 365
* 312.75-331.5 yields 2.8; 338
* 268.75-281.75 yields 3.9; 287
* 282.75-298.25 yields 2.2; 348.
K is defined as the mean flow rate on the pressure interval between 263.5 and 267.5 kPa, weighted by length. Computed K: 371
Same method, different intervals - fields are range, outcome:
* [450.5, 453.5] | 370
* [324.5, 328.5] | 305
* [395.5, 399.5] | 369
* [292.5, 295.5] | 365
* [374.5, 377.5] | 384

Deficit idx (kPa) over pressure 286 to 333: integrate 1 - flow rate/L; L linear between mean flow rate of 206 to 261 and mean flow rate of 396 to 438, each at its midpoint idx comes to 4.64 kPa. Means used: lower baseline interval 419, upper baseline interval 347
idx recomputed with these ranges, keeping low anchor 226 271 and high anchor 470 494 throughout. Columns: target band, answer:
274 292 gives 4.7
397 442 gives 2.9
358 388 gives -0.7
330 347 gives 2.4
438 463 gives 0.2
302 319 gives 0.8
